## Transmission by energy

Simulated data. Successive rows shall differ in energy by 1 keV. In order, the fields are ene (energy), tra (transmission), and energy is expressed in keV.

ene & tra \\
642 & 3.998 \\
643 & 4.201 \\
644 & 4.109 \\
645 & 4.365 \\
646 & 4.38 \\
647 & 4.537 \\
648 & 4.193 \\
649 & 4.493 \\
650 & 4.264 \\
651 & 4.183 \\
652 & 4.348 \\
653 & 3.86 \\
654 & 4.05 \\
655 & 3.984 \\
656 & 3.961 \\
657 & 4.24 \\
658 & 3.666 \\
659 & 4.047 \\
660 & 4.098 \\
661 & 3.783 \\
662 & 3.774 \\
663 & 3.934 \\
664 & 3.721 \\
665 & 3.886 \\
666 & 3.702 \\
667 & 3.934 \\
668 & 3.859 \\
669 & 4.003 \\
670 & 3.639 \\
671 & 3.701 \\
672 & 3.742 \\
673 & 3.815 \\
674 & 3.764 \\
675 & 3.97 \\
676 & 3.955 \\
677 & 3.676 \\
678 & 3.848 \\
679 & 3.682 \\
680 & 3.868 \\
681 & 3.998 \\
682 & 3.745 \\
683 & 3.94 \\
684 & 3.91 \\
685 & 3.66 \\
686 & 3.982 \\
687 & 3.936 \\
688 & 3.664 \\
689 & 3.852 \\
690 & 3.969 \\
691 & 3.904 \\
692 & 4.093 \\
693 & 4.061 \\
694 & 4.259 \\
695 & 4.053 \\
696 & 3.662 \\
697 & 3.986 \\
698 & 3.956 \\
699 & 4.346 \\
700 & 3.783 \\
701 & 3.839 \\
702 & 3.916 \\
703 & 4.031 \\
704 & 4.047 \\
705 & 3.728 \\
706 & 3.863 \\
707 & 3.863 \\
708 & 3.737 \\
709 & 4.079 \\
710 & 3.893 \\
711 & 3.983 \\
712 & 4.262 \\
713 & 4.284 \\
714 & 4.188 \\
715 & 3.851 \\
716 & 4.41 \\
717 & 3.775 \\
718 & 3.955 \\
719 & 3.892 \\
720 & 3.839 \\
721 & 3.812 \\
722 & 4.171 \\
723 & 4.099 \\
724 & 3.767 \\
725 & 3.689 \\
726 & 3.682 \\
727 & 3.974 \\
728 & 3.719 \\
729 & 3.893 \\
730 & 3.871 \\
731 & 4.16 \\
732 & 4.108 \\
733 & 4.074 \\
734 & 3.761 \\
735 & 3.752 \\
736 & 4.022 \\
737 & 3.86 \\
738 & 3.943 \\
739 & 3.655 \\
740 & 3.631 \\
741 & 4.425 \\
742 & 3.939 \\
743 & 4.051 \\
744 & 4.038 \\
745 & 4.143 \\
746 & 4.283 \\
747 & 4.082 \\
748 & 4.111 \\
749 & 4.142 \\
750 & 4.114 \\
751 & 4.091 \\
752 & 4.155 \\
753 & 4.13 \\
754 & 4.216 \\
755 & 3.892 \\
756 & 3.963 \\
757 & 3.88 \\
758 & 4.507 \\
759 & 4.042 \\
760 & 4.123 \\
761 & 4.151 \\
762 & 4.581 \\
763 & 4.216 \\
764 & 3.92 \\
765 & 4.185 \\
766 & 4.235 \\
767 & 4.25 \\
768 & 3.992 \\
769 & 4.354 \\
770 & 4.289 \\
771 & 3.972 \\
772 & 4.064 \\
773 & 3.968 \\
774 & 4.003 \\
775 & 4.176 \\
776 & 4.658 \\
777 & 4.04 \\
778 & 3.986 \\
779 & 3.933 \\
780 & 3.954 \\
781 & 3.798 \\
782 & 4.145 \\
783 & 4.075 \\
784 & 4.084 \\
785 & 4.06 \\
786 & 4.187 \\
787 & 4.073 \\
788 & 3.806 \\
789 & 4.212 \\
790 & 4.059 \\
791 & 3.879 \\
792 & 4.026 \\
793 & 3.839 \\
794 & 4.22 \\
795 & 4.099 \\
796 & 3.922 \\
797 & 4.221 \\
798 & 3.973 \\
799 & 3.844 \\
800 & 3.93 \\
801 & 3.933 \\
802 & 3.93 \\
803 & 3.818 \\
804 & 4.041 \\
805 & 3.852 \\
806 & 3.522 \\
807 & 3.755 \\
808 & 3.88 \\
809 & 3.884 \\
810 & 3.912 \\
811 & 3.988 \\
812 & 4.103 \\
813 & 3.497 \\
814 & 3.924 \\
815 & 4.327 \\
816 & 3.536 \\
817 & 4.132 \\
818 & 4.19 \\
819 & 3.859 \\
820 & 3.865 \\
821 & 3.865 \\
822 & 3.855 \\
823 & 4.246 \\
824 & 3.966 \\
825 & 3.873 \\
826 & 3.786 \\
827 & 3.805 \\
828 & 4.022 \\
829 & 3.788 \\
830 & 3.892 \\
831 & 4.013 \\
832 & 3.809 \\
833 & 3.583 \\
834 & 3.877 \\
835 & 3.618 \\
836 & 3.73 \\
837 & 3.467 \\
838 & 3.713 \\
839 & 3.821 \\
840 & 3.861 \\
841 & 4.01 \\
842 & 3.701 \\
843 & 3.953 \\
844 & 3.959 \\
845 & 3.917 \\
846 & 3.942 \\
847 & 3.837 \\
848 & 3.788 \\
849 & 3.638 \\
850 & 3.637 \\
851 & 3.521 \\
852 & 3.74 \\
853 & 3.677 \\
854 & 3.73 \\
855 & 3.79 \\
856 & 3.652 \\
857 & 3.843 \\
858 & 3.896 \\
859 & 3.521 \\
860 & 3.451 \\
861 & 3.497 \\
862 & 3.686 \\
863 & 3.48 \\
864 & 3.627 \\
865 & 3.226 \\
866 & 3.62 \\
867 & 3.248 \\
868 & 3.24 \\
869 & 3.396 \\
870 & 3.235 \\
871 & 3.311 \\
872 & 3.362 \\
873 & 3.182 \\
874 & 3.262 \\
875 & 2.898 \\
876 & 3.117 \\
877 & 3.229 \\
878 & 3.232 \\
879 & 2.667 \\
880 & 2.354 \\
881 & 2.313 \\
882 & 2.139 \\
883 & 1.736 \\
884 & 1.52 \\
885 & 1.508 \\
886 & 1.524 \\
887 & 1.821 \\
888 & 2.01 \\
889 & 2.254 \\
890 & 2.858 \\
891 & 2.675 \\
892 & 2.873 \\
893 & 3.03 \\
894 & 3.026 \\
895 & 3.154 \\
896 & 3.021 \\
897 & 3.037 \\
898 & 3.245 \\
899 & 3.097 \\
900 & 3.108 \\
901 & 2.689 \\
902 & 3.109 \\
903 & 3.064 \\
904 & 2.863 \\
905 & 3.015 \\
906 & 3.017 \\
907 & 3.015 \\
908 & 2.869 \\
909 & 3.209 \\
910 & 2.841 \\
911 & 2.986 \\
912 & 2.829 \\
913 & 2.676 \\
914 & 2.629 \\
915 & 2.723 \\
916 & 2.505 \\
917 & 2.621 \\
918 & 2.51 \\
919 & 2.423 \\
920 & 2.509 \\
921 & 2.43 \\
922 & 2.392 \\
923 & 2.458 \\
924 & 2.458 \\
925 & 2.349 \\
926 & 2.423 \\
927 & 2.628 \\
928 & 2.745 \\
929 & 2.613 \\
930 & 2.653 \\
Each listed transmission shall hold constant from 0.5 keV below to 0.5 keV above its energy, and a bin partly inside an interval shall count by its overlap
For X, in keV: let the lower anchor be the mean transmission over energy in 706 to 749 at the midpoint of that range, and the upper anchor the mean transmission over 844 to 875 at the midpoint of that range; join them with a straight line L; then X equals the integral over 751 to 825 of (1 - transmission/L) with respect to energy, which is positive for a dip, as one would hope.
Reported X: -4.82 keV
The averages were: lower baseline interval 3.97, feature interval 4.03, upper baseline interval 3.56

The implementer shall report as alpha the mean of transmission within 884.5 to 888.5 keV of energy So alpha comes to 1.72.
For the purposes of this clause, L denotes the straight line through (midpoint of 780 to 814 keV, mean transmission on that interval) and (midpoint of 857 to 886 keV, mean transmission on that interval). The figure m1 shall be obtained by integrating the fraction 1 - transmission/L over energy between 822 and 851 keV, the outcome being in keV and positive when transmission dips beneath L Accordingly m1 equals -3.1 keV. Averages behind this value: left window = 3.96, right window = 3.02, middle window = 3.83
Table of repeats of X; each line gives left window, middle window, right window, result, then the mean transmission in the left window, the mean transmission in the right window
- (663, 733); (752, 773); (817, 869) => -1.7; 3.91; 3.75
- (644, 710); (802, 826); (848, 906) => -4.1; 3.95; 3.05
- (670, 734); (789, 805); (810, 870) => -0.7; 3.92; 3.76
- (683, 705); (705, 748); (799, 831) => -0.3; 3.94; 3.9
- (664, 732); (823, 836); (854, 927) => -2.6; 3.91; 2.89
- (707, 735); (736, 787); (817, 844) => -2.3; 3.95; 3.86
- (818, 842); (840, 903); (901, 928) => 2.7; 3.84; 2.71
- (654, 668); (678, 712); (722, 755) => 0.2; 3.91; 3.99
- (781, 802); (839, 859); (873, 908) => -3.3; 4.02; 2.7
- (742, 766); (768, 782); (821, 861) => -0.1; 4.13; 3.79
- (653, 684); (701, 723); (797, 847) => -0.6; 3.87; 3.88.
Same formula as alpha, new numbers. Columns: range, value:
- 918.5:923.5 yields 2.44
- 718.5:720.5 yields 3.87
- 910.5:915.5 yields 2.77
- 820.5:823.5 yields 3.99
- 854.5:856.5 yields 3.72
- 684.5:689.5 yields 3.82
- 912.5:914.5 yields 2.65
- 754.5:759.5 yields 4.06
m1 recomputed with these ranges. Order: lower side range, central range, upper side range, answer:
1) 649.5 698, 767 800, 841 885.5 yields -4.6 keV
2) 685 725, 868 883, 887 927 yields 0.0 keV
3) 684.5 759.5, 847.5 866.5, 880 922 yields -4.2 keV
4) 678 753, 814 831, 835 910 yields -2.5 keV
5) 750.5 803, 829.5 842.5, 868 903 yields -1.6 keV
